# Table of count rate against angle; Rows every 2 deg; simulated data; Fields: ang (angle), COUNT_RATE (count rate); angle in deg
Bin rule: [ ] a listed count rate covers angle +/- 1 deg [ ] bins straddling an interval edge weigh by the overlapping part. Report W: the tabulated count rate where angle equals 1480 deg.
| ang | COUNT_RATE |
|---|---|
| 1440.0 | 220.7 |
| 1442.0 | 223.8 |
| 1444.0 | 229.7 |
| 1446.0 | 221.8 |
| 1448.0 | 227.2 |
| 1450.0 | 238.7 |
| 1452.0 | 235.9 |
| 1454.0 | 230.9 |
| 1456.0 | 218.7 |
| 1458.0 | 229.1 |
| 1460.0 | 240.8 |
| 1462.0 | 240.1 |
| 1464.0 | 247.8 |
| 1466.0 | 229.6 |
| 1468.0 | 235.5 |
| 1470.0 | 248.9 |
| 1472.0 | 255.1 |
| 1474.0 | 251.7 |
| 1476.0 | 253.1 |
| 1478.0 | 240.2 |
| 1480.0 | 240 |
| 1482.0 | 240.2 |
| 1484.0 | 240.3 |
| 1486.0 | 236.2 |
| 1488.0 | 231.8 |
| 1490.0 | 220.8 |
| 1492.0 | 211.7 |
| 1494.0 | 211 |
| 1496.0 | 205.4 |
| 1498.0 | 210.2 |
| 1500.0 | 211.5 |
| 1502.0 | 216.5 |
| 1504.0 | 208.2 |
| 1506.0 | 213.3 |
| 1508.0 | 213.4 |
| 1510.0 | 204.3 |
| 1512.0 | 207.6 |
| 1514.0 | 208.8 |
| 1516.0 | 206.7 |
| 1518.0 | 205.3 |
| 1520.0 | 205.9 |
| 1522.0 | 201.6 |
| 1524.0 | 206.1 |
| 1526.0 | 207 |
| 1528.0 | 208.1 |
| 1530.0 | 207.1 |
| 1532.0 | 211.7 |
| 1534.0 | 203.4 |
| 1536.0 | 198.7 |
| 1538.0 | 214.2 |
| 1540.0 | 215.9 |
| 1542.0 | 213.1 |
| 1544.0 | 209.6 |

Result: 240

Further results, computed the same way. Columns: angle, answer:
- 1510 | 204.3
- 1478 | 240.2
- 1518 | 205.3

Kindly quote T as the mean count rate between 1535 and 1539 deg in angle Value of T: 206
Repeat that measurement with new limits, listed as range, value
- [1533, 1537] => 201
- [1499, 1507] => 212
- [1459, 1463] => 240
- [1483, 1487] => 238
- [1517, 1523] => 204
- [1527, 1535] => 208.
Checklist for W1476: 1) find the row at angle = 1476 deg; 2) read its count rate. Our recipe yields 253.1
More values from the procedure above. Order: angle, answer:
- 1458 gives 229.1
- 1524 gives 206.1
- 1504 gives 208.2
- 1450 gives 238.7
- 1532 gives 211.7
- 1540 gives 215.9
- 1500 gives 211.5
